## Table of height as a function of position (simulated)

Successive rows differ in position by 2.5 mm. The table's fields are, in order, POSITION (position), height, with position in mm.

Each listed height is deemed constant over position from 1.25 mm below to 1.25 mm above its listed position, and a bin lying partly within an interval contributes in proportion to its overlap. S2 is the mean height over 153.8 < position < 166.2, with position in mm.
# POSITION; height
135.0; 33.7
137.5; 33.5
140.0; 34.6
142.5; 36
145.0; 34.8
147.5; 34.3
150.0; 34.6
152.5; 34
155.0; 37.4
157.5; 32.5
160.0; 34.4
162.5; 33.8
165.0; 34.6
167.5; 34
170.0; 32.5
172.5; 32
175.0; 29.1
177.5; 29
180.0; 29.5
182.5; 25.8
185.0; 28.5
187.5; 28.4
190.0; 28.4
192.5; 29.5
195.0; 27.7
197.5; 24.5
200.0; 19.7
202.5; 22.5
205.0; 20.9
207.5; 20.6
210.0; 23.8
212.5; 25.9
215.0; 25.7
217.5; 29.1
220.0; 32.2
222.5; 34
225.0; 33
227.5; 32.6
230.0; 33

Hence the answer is 34.5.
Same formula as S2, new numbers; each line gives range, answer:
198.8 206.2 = 21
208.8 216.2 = 25.1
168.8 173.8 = 32.2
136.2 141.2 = 34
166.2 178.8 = 31.3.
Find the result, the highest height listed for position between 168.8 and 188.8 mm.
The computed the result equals 32.5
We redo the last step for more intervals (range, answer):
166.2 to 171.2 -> 34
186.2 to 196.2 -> 29.5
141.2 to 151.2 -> 36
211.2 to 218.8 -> 29.1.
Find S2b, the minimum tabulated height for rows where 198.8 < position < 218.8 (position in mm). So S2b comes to 19.7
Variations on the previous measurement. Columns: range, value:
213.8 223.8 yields 25.7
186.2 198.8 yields 24.5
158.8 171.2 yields 32.5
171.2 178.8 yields 29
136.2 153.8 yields 33.5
